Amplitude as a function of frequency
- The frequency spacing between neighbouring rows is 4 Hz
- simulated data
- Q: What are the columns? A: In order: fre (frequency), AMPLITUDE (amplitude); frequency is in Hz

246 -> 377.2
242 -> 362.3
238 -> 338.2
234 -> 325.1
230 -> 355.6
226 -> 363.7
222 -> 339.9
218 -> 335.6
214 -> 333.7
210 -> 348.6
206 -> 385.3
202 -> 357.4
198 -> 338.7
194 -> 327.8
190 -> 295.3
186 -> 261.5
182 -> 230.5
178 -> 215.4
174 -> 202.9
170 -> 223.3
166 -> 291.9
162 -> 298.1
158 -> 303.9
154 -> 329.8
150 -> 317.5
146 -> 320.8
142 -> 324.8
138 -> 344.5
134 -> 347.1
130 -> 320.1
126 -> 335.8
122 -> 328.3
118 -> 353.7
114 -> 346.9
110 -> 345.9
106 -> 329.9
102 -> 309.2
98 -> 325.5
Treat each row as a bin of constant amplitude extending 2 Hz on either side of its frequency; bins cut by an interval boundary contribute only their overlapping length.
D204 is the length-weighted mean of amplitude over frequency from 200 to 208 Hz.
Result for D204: 371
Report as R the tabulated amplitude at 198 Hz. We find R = 338.7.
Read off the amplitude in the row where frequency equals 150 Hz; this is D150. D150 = 317.5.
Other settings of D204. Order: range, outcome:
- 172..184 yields 216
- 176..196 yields 266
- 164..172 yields 258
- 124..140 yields 337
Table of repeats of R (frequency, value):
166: 291.9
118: 353.7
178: 215.4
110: 345.9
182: 230.5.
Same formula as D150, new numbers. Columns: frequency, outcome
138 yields 344.5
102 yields 309.2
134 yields 347.1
